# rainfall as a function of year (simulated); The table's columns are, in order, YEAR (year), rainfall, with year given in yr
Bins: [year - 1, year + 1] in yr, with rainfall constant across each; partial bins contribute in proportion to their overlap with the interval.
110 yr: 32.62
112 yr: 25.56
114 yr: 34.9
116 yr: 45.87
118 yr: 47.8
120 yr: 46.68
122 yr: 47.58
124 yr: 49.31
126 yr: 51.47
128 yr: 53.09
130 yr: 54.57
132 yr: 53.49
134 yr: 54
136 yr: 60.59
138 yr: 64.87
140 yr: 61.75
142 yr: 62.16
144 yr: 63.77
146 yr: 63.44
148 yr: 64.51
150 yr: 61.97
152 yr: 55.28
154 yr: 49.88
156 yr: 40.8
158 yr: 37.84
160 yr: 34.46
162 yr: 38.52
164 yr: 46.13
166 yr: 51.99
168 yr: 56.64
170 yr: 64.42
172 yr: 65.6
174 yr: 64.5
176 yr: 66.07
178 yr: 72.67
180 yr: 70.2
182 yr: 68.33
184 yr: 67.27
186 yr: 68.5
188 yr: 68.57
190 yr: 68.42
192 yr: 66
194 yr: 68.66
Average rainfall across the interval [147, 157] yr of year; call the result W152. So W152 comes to 54.5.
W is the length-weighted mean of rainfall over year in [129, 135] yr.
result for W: 54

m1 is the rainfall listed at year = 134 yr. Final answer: 54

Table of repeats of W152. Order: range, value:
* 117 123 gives 47.4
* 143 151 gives 63.4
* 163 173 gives 57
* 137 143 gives 62.9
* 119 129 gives 49.6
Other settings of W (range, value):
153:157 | 45.3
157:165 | 39.2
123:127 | 50.4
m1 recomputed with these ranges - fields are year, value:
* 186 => 68.5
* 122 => 47.58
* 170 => 64.42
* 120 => 46.68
